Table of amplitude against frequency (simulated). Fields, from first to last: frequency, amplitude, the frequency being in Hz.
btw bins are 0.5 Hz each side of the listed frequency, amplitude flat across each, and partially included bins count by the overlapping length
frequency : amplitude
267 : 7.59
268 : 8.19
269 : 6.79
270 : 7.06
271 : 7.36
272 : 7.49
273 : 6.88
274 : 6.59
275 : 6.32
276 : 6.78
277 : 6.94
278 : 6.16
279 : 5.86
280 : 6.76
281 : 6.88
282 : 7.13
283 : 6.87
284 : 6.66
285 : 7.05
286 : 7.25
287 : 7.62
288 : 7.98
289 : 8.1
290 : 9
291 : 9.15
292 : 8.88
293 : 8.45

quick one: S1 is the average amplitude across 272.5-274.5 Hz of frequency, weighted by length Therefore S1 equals 6.73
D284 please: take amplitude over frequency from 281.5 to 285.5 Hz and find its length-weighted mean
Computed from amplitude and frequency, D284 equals 6.93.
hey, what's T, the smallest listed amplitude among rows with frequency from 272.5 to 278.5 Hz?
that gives 6.16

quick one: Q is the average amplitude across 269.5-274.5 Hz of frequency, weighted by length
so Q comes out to 7.08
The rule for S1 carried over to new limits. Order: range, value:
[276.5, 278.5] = 6.55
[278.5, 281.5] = 6.5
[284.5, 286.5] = 7.15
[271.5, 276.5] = 6.81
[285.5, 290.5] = 7.99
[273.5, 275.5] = 6.46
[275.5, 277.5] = 6.86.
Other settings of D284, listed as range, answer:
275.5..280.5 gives 6.5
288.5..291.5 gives 8.75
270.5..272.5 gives 7.43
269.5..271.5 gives 7.21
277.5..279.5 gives 6.01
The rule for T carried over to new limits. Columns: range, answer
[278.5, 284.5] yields 5.86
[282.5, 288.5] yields 6.66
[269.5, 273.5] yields 6.88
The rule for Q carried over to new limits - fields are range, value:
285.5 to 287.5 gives 7.44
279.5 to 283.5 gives 6.91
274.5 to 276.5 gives 6.55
